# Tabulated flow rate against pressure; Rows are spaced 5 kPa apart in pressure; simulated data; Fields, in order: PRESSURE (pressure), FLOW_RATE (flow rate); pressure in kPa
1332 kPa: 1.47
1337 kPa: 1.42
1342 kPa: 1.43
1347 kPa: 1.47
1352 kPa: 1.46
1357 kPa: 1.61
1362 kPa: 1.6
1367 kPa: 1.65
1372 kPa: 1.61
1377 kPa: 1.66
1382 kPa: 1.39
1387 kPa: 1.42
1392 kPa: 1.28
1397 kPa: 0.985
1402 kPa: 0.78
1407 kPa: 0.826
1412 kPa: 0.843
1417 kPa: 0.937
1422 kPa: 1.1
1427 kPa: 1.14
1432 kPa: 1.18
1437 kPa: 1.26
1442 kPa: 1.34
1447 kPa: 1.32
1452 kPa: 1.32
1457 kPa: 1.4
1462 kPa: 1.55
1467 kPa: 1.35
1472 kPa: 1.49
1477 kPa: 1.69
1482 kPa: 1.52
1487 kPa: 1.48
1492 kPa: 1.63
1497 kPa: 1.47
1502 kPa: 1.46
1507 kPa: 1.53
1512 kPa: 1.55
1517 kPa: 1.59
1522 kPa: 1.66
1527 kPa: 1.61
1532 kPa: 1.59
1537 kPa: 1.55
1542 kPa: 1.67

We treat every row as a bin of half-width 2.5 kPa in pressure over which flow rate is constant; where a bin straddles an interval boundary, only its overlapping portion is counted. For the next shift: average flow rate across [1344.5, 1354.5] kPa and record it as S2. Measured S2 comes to 1.46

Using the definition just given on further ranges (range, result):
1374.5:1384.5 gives 1.52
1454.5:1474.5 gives 1.45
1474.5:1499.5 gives 1.56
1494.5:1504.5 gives 1.46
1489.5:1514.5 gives 1.53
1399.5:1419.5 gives 0.847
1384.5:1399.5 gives 1.23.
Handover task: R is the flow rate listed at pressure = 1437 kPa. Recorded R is 1.26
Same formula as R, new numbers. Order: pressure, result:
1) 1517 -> 1.59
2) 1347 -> 1.47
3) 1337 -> 1.42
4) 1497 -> 1.47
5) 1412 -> 0.843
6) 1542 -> 1.67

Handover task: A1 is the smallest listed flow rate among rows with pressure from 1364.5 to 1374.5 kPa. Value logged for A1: 1.61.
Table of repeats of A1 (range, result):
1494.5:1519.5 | 1.46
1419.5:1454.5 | 1.1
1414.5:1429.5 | 0.937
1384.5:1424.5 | 0.78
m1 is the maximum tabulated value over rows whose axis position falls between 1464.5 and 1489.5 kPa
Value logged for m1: 1.69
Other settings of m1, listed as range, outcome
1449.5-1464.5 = 1.55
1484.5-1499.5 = 1.63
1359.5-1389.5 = 1.66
